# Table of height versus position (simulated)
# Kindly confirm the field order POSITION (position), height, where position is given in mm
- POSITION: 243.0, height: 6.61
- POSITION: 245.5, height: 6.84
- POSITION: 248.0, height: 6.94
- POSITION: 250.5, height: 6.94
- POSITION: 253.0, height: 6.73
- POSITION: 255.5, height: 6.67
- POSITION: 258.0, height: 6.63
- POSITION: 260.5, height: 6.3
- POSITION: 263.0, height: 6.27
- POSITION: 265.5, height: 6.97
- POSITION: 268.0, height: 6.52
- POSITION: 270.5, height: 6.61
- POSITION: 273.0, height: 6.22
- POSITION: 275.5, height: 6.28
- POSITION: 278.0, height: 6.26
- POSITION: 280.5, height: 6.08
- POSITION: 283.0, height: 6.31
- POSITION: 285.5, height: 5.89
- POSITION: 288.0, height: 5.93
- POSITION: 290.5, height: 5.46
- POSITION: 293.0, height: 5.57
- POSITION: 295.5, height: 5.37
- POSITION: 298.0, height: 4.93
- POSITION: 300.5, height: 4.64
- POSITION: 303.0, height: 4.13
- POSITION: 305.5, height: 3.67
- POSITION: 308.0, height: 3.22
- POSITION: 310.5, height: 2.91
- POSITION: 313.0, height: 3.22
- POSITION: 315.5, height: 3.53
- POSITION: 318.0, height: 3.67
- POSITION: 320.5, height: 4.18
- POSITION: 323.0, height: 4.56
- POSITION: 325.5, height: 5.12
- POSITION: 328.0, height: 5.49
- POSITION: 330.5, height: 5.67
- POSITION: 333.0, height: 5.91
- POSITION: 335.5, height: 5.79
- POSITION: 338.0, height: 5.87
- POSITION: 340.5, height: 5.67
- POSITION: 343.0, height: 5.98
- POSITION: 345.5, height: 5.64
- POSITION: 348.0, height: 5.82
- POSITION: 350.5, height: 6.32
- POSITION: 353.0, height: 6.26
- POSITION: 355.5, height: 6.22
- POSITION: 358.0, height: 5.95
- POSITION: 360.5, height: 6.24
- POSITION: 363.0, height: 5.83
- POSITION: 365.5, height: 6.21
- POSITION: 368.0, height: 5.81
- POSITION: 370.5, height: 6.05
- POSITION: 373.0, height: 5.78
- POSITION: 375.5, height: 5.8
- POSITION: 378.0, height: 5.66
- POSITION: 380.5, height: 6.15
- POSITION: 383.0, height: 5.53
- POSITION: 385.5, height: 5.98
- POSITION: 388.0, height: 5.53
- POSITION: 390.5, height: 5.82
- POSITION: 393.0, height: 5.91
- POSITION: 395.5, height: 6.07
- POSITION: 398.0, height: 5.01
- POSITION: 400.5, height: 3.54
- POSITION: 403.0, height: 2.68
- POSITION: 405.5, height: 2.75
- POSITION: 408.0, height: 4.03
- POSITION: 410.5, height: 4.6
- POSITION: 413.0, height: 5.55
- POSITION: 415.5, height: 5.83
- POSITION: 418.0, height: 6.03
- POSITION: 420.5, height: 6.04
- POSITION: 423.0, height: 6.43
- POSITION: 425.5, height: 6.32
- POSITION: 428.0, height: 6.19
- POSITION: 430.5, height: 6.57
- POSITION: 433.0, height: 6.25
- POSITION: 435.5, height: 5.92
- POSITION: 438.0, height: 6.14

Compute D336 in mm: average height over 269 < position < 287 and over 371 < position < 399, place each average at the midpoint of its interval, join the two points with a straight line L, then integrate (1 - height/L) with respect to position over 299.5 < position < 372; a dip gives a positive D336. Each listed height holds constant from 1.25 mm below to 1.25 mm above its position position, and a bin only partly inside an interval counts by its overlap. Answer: 9.7 mm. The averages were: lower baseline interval 6.24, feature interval 5.16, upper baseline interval 5.76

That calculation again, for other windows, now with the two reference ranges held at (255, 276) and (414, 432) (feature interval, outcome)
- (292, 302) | 2.09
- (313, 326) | 4.73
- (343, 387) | 2.45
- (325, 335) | 1.22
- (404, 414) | 3.31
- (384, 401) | 2.07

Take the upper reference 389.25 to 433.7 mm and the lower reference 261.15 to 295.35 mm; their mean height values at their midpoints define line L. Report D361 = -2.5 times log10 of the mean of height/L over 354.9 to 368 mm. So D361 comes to -0.081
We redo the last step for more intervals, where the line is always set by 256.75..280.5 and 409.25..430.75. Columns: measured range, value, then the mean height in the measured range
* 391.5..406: 0.33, 4.43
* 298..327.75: 0.49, 3.99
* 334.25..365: 0.03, 5.97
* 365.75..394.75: 0.04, 5.84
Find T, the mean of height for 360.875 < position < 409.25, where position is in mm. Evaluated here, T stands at 5.29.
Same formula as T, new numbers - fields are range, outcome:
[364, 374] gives 5.96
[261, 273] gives 6.54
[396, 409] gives 3.74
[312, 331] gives 4.4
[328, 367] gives 5.94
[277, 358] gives 5.17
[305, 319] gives 3.35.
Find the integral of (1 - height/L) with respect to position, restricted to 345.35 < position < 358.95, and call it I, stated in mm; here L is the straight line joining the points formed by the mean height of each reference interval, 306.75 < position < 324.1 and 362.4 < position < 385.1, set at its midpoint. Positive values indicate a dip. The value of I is -2.8 mm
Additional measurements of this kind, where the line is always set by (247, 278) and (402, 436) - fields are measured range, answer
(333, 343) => 0.30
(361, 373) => -0.41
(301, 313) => 5.21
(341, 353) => -0.06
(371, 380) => -0.15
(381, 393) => -0.30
